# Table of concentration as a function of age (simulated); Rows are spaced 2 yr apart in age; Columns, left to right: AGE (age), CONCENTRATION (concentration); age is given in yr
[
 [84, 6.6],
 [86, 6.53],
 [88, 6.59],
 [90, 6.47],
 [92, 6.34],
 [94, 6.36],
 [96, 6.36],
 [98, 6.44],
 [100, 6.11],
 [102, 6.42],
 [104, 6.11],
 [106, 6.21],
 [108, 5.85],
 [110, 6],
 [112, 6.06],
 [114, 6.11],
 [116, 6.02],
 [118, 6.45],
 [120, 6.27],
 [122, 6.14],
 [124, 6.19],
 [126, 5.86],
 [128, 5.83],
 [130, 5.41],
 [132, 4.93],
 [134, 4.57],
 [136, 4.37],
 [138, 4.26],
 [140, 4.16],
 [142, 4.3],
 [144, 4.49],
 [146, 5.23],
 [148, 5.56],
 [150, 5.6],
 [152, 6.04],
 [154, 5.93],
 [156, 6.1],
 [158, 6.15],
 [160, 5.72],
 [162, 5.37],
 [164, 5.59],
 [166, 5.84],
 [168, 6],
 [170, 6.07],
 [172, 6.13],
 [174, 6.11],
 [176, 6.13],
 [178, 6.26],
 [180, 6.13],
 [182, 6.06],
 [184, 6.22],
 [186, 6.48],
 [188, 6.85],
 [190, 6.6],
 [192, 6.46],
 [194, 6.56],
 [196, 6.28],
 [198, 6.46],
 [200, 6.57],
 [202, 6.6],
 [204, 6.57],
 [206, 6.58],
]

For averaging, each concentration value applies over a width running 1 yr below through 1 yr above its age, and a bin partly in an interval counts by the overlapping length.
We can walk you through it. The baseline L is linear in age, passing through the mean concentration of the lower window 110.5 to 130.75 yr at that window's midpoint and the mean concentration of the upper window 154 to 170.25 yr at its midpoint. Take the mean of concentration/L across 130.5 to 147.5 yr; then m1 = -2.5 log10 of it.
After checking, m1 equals 0.282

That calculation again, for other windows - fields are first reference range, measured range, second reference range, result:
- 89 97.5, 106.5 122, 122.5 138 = -0.068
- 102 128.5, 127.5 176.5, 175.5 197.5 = 0.153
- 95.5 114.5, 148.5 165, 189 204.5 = 0.099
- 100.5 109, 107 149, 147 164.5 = 0.106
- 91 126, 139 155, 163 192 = 0.197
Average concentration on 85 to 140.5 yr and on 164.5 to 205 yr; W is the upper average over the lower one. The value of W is 1.07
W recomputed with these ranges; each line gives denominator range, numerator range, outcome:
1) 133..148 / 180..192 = 1.41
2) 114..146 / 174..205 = 1.21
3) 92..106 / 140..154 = 0.82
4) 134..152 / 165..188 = 1.28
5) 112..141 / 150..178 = 1.08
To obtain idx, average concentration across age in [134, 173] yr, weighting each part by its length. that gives 5.39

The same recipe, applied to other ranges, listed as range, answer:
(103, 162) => 5.58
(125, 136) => 5.23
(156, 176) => 5.91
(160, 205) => 6.23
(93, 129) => 6.15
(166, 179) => 6.1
